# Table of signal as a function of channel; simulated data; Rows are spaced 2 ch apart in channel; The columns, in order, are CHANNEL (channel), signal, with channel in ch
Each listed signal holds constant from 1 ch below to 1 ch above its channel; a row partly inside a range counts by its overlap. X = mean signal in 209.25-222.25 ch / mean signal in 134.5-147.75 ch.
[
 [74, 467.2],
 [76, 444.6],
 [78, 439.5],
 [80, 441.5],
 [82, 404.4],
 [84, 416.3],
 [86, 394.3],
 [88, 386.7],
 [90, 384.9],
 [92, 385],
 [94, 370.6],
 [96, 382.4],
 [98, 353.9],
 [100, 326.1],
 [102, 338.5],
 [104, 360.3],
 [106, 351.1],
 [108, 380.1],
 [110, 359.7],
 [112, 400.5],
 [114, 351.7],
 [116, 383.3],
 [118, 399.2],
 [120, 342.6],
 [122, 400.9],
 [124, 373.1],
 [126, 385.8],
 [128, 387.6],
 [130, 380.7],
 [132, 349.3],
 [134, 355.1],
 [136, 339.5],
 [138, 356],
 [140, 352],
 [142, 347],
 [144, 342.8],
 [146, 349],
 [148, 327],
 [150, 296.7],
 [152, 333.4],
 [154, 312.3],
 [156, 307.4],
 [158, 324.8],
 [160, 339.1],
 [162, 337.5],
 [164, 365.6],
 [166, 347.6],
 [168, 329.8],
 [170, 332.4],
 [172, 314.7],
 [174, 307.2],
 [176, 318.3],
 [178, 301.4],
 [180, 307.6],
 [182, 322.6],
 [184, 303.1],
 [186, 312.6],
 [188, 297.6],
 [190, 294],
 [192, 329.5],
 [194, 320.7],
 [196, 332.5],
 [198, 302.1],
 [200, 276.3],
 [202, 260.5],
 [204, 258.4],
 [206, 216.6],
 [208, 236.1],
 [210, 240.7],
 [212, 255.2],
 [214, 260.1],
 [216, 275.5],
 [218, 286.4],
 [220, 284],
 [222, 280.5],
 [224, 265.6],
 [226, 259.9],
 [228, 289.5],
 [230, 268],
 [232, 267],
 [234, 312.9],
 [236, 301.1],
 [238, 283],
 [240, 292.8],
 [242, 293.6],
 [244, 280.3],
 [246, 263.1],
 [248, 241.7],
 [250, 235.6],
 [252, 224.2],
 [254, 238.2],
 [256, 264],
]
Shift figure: 0.78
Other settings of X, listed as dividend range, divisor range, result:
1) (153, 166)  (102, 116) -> 0.91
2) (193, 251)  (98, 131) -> 0.74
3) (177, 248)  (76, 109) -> 0.74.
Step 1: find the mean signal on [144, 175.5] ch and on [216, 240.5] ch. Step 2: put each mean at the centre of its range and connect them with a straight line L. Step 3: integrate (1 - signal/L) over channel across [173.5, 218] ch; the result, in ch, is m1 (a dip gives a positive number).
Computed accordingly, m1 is 2.5 ch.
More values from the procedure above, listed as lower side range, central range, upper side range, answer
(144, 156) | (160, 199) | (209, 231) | -2.5 ch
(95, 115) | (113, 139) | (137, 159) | -1.7 ch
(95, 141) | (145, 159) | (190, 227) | 0.4 ch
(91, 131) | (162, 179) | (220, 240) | -0.1 ch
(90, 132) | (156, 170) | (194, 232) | -0.8 ch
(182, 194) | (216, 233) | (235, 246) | 1.1 ch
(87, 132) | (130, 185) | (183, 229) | -0.9 ch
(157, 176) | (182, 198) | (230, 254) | 0.0 ch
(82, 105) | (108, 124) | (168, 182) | -0.9 ch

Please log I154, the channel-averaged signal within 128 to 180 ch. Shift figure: 335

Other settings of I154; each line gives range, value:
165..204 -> 310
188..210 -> 281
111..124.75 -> 379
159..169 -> 344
